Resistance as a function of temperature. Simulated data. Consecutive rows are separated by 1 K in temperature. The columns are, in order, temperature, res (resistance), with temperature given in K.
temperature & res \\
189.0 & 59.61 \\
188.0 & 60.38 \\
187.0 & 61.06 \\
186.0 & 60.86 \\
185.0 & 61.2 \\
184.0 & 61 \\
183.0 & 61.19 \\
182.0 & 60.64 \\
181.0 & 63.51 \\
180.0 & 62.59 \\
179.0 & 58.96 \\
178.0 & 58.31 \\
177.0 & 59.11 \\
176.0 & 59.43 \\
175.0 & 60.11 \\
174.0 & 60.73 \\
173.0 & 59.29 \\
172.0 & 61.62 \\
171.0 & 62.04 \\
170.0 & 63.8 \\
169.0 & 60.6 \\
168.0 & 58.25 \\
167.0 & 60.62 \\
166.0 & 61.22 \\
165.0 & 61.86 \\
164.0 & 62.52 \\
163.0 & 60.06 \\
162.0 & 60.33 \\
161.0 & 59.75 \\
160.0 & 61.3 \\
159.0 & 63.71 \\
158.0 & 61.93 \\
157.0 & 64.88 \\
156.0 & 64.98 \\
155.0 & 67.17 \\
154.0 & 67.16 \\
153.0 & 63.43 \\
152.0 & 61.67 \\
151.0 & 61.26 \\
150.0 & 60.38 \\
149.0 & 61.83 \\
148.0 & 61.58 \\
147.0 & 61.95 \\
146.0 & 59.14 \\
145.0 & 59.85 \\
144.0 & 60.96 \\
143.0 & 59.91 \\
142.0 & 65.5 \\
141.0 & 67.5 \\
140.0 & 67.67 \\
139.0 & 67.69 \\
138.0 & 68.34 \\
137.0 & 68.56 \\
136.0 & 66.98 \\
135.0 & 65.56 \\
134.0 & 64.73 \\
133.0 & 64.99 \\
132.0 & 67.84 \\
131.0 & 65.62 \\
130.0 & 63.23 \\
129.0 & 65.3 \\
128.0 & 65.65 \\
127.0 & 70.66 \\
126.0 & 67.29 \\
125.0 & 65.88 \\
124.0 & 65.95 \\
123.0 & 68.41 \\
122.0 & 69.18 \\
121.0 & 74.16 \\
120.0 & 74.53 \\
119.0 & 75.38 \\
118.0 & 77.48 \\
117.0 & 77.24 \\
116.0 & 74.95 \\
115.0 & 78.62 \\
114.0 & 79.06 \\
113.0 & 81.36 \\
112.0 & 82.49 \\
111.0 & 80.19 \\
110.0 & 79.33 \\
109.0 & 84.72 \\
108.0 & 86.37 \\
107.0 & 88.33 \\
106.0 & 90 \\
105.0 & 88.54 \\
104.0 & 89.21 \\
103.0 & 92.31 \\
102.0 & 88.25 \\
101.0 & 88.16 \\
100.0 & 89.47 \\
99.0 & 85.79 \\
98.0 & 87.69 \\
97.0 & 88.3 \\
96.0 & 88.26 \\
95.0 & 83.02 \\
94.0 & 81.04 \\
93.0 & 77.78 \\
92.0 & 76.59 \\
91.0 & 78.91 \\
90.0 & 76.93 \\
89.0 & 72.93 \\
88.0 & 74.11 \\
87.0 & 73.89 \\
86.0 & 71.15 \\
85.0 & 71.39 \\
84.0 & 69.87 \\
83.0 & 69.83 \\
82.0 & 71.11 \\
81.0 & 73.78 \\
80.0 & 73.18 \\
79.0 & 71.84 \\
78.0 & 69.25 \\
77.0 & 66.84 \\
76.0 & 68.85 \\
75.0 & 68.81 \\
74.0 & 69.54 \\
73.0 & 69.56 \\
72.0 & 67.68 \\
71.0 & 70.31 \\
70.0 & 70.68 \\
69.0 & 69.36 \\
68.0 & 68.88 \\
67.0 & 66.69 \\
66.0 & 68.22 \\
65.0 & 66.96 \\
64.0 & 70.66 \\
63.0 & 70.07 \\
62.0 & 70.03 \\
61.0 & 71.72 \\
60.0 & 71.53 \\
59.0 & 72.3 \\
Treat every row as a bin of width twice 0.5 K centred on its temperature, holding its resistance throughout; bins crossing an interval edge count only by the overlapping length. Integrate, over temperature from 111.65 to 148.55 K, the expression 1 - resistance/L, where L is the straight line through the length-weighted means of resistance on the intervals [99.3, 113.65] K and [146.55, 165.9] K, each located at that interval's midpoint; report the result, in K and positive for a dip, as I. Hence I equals 3.1 K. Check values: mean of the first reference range 86.3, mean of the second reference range 62.5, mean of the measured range 68.6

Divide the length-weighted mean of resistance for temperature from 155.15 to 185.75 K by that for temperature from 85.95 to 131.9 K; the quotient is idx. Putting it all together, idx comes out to 0.78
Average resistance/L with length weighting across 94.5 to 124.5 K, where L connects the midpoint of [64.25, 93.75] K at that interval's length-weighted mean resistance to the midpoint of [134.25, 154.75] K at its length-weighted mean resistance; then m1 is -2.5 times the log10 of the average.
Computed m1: -0.203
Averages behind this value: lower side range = 71.3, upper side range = 63.9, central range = 81.9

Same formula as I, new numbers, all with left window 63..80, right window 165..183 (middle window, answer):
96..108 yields -3.96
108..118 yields -2.17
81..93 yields -1.00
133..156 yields -0.35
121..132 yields -0.42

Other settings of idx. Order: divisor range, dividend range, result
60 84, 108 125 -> 1.10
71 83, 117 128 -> 1.01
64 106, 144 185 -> 0.81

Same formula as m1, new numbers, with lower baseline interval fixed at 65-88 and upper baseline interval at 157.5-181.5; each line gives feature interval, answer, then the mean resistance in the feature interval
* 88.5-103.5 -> -0.22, 83.7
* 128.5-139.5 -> -0.03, 66.3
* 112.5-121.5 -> -0.17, 77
